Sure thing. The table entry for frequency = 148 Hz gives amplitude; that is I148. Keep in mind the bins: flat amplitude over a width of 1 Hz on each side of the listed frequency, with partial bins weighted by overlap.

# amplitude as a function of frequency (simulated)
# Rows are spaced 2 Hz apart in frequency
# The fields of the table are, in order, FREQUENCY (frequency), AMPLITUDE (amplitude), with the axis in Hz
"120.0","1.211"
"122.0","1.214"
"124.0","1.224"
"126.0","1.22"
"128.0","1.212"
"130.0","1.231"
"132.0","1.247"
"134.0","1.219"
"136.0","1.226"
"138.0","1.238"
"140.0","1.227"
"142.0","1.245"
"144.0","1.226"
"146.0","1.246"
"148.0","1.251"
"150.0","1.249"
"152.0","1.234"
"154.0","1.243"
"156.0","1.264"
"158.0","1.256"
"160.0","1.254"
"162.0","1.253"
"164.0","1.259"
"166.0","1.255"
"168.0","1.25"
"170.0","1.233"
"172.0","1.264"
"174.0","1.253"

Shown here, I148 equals 1.251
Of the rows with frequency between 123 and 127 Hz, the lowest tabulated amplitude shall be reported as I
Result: 1.22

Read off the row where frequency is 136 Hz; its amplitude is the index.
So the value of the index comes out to 1.226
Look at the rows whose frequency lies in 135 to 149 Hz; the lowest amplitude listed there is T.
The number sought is 1.226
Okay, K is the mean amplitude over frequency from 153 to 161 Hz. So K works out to 1.25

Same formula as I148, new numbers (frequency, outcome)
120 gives 1.211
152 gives 1.234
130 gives 1.231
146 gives 1.246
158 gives 1.256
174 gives 1.253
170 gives 1.233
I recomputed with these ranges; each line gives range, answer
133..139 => 1.219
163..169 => 1.25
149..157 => 1.234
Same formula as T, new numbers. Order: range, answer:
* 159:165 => 1.253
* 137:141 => 1.227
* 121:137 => 1.212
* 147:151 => 1.249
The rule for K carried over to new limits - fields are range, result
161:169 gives 1.25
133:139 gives 1.23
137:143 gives 1.24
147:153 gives 1.24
